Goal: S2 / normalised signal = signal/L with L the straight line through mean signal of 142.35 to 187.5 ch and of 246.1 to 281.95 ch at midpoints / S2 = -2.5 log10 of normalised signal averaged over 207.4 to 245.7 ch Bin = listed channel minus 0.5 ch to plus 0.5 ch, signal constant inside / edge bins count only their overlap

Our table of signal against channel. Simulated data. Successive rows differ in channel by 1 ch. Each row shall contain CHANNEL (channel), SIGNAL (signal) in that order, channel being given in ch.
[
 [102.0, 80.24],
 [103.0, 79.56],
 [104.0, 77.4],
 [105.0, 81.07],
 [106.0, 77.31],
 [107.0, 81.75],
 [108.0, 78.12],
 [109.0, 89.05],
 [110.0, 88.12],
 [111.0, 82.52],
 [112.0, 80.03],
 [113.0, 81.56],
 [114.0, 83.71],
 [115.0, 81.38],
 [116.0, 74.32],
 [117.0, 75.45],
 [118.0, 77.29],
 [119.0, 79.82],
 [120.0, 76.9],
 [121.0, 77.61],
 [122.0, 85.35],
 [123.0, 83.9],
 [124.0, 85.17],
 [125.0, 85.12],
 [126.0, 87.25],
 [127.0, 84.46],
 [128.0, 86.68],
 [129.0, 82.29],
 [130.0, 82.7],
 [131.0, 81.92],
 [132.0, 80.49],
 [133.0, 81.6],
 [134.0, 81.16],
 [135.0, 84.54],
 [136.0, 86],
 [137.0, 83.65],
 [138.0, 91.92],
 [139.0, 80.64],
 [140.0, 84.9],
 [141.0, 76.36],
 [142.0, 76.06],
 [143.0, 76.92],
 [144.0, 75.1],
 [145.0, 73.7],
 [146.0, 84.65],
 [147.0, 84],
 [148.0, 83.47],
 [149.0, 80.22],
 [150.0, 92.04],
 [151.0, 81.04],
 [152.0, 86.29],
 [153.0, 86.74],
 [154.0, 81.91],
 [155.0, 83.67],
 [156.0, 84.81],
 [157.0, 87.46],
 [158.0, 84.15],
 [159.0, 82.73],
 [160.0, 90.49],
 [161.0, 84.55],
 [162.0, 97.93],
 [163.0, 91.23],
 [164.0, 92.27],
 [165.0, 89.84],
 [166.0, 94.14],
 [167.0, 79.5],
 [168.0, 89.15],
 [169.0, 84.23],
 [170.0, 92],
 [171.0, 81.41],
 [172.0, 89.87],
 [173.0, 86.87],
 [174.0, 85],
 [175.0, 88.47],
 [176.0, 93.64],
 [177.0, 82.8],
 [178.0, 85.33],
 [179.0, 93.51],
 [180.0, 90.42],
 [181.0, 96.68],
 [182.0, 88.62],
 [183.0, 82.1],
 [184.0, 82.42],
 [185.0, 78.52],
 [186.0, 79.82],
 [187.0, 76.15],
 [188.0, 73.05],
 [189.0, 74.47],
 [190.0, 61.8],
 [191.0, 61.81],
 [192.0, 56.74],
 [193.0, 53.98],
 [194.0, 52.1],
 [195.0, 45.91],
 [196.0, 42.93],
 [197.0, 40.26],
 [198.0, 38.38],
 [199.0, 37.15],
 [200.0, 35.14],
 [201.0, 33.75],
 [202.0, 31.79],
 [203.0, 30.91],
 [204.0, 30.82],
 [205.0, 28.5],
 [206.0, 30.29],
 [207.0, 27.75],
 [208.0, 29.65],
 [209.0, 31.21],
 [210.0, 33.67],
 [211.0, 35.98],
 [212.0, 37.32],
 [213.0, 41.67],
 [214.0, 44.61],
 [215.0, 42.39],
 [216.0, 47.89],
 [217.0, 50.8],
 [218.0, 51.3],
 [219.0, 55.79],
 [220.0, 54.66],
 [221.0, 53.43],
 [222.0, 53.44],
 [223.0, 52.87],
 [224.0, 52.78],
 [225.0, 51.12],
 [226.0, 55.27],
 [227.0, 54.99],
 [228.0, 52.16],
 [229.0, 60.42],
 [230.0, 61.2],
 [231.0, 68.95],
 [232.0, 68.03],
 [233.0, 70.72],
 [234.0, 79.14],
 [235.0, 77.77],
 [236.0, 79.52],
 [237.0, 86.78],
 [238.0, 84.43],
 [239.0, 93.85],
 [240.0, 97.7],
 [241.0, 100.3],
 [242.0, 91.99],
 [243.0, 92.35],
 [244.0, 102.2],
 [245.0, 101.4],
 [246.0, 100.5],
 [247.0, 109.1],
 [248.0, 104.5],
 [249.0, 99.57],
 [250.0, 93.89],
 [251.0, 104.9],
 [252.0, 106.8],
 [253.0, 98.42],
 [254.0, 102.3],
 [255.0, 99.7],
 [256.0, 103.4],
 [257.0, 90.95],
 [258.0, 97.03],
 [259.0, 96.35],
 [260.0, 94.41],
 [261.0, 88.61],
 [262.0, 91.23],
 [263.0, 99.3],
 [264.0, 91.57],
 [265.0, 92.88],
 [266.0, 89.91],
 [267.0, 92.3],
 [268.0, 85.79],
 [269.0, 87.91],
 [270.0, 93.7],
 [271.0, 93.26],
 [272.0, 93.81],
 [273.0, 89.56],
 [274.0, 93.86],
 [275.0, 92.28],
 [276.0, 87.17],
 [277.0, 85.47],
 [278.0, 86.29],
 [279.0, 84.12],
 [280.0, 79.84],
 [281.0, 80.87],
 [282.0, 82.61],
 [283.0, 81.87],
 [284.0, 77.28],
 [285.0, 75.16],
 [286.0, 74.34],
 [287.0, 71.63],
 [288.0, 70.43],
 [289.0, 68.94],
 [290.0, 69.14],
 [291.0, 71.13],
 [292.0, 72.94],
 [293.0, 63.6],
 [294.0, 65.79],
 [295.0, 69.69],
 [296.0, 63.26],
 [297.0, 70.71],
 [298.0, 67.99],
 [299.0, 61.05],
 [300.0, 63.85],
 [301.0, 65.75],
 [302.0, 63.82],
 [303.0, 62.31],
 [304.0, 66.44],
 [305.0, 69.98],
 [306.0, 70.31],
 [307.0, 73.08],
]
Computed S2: 0.39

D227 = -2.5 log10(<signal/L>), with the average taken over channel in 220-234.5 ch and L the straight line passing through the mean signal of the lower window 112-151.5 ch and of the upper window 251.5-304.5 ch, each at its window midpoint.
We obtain 0.35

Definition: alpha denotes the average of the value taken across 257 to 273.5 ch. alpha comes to 92.3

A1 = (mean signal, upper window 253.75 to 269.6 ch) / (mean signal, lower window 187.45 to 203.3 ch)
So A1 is 1.94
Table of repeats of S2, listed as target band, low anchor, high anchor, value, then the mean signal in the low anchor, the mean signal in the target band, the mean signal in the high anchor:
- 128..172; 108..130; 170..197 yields -0.071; 82.2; 84.5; 75.9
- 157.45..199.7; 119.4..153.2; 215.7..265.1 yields 0.067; 82.6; 77.3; 81.4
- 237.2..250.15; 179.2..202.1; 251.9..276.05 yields -0.147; 62.4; 97.7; 94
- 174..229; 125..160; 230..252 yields 0.488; 83.1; 55.7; 90.5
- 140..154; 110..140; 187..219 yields -0.143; 82.4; 81.4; 43.7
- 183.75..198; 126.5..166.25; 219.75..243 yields 0.243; 84.3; 61.7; 70.3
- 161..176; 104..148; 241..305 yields -0.077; 81.7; 88.7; 85.2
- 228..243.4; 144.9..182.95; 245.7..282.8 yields 0.150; 87.1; 79.9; 93.5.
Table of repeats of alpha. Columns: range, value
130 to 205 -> 76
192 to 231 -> 44.3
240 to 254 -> 100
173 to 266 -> 70.4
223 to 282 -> 87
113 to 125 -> 80.4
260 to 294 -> 83.5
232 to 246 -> 88.7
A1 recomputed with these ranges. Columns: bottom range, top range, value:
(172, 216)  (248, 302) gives 1.46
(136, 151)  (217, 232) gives 0.68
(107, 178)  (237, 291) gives 1.08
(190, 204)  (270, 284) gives 2.00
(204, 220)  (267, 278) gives 2.28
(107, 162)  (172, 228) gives 0.69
